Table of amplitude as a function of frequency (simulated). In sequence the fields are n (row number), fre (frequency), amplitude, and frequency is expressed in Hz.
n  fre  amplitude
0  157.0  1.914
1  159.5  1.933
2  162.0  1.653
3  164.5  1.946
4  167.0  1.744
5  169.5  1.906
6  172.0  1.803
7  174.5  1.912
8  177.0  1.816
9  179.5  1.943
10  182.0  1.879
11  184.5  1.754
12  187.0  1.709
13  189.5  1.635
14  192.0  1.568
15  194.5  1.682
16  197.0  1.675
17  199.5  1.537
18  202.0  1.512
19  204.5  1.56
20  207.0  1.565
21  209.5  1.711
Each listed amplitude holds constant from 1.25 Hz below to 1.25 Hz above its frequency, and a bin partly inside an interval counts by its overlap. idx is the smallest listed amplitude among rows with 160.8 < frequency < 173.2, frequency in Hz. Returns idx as 1.653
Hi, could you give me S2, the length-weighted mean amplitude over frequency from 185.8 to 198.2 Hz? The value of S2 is 1.65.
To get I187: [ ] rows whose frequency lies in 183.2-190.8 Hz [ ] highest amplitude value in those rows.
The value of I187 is 1.754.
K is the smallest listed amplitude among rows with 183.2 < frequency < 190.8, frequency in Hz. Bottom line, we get 1.635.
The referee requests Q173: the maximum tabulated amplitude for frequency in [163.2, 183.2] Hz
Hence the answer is 1.946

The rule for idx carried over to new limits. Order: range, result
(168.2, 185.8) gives 1.754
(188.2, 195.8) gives 1.568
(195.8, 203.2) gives 1.512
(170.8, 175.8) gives 1.803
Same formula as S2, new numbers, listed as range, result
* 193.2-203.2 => 1.6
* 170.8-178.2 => 1.84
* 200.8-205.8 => 1.54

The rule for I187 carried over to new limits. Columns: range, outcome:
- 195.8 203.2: 1.675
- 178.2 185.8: 1.943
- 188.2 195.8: 1.682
